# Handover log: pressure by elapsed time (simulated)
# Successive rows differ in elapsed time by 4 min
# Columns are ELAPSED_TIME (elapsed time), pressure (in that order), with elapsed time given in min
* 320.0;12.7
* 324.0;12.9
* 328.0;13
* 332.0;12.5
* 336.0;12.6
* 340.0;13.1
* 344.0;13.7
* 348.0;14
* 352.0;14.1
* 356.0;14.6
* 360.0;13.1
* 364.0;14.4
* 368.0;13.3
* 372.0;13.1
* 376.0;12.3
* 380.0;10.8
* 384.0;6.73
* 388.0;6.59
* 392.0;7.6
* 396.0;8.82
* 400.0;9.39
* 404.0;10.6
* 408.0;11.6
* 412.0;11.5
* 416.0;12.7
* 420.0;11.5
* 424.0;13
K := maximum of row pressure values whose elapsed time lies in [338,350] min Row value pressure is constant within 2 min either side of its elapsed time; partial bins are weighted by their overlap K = 14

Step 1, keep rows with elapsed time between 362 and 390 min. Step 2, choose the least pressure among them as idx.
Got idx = 6.59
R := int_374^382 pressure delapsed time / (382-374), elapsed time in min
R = 11.6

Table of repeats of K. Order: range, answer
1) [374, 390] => 12.3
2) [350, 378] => 14.6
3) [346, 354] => 14.1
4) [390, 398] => 8.82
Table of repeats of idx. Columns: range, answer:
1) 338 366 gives 13.1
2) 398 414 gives 9.39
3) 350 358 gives 14.1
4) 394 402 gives 8.82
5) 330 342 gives 12.5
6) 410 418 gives 11.5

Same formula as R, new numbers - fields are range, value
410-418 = 12.1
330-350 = 13.2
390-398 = 8.21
